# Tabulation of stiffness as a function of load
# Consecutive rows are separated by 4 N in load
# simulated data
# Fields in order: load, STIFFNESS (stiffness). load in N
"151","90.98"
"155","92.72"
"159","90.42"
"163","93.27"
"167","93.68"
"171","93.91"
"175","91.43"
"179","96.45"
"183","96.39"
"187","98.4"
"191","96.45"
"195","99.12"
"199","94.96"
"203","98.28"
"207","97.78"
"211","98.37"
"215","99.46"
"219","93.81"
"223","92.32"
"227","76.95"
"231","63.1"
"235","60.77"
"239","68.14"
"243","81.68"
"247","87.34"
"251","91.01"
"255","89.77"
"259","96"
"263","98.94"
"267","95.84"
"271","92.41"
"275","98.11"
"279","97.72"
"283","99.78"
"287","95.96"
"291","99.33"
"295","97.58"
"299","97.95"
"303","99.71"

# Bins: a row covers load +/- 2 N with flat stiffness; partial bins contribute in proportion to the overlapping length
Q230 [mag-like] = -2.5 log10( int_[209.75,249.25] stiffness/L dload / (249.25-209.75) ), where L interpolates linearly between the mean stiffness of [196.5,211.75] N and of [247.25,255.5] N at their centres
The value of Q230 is 0.14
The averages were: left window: 97.3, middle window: 81.9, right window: 89.9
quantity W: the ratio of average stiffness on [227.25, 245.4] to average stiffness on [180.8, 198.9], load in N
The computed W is 0.72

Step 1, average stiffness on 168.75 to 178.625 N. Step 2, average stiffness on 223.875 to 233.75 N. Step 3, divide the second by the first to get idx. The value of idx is 0.77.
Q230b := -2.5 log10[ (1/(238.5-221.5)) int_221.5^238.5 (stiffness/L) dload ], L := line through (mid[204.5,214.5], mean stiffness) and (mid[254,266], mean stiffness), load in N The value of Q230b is 0.32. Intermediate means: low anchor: 98.3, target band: 72.3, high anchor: 95.4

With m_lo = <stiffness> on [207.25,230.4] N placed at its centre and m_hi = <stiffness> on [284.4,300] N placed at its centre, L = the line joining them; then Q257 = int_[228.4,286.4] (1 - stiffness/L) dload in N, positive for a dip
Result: 4.5 N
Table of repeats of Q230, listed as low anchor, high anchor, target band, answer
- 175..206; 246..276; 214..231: 0.10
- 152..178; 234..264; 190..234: -0.03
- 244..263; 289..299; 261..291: -0.02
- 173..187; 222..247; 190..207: -0.11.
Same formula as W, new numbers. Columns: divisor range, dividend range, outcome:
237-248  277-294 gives 1.25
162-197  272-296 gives 1.02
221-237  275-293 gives 1.34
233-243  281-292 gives 1.45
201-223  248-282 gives 0.98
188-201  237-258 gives 0.87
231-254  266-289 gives 1.25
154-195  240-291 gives 0.99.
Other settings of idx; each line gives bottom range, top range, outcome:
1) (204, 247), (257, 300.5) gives 1.16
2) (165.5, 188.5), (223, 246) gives 0.77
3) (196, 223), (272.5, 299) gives 1.01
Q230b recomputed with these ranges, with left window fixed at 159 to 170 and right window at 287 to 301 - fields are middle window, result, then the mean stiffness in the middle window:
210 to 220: -0.029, 97.4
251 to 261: 0.046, 92.5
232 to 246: 0.327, 70.9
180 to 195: -0.039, 97.3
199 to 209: -0.033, 97.4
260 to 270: 0.001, 96.8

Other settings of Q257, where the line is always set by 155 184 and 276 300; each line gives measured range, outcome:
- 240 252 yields 1.5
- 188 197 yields -0.3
